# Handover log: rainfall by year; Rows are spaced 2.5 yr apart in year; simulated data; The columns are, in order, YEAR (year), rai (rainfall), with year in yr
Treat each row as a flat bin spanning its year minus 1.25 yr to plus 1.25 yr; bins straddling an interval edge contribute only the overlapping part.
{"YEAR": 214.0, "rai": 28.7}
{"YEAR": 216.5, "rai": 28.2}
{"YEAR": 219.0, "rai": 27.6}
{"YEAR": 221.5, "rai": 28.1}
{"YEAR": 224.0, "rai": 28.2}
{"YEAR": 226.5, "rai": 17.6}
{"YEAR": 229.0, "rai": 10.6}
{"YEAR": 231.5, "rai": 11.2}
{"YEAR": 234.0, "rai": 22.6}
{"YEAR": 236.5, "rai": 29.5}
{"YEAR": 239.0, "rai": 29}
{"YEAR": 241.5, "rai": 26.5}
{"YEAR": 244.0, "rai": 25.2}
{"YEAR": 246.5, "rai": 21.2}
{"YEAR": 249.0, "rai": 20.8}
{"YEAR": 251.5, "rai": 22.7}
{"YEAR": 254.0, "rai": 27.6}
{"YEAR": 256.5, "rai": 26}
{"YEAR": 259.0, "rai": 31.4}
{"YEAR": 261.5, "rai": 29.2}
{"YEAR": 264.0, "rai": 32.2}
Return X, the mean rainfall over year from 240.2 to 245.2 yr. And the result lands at 25.9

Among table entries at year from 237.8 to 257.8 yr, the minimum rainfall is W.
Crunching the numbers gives 20.8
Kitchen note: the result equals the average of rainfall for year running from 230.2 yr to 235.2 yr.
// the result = 16.8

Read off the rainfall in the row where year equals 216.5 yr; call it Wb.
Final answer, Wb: 28.2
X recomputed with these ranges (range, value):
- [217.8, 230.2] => 22.4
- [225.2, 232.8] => 13.3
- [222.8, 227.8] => 22.7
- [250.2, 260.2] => 26.9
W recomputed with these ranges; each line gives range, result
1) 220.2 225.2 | 28.1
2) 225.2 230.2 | 10.6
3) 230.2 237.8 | 11.2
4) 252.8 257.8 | 26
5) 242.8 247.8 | 21.2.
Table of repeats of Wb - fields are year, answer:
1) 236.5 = 29.5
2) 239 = 29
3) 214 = 28.7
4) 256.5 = 26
